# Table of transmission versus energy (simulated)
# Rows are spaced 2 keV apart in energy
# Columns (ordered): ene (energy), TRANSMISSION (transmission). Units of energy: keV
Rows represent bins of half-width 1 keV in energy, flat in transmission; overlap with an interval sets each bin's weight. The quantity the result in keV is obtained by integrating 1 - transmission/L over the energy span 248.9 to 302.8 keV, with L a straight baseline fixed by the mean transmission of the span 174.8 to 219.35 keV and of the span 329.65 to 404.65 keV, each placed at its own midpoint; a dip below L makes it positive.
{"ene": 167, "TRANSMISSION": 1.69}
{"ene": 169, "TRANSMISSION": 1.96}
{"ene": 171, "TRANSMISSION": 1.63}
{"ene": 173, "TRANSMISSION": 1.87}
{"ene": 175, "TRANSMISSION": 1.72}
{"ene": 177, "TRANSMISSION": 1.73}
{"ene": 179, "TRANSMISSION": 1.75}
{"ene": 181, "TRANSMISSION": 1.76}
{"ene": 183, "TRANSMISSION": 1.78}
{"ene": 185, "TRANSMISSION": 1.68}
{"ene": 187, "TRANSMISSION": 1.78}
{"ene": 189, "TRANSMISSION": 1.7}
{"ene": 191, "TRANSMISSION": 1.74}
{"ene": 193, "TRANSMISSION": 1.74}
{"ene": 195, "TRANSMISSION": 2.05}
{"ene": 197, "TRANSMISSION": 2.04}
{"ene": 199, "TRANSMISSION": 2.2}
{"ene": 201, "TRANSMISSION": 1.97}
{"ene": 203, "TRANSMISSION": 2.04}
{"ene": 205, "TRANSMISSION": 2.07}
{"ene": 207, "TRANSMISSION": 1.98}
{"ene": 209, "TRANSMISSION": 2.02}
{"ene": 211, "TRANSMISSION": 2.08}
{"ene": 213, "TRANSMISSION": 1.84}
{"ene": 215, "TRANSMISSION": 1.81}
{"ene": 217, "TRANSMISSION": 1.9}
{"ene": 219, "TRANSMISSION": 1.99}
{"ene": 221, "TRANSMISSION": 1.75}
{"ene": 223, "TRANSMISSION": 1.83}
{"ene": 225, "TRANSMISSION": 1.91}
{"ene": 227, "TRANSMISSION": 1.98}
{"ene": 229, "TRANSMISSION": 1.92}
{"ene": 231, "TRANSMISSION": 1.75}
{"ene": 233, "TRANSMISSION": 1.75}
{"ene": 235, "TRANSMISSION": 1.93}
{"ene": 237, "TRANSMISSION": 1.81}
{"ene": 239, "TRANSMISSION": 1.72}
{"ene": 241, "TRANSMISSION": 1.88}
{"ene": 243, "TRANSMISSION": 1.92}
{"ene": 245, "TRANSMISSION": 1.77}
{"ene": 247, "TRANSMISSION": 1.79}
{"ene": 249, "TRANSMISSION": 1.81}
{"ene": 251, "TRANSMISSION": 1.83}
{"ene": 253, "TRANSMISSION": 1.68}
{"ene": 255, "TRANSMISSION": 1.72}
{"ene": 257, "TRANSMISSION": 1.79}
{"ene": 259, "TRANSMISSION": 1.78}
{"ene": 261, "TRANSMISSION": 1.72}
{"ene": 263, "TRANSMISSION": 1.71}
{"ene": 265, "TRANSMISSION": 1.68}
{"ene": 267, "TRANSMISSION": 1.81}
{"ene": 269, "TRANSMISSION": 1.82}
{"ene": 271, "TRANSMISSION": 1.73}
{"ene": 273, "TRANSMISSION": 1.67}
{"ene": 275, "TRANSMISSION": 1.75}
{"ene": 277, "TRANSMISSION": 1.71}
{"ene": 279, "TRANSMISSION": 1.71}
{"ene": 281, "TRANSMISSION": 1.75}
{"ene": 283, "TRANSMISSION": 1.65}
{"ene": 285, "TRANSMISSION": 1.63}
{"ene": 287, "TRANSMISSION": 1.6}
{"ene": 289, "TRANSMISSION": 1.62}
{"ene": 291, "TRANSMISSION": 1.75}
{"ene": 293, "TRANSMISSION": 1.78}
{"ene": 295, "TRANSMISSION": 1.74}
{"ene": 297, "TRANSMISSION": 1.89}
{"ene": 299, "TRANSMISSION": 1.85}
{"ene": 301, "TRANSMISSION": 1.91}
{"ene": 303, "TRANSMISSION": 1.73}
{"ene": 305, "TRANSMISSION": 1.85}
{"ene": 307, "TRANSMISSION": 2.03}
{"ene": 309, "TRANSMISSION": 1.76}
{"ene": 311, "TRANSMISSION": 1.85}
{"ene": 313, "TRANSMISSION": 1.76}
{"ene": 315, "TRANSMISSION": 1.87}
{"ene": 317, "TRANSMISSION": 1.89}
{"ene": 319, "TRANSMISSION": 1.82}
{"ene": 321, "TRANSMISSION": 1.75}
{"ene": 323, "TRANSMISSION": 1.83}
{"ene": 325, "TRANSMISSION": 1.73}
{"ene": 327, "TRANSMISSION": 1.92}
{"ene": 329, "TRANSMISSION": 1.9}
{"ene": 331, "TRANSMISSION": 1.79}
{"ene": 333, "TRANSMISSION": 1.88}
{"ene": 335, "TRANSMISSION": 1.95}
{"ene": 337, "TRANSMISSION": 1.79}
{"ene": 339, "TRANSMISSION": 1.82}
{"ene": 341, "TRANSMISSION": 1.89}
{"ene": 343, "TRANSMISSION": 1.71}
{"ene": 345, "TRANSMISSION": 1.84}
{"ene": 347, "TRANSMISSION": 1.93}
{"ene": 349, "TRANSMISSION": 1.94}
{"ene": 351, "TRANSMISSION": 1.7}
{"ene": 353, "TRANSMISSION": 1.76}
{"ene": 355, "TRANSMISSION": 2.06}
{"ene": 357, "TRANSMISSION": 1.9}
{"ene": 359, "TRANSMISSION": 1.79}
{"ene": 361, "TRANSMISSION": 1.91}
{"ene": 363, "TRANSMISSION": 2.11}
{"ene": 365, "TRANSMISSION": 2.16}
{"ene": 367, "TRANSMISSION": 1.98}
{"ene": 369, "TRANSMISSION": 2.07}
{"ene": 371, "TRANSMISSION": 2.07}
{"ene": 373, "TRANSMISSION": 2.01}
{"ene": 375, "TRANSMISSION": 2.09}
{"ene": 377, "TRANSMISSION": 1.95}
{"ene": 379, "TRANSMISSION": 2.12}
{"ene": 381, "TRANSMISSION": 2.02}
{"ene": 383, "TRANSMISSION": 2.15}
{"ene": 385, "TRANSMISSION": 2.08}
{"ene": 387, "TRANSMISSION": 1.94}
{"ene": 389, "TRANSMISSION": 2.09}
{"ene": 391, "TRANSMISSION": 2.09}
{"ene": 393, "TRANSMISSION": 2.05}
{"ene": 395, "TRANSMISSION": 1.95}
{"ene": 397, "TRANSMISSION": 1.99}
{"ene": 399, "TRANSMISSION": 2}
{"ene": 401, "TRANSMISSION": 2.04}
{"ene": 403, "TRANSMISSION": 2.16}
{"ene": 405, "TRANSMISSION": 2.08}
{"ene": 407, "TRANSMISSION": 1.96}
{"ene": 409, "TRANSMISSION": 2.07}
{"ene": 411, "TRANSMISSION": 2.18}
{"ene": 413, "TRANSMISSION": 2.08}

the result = 5.1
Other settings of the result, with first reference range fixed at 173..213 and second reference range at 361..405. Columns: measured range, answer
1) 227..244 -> 0.7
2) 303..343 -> 3.2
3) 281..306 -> 2.8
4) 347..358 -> 0.8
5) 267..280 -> 1.4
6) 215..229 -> 0.1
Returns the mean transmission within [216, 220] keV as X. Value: 1.94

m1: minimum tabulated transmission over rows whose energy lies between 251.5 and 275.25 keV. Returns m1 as 1.67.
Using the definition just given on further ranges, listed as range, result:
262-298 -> 1.6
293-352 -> 1.7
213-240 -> 1.72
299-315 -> 1.73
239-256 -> 1.68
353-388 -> 1.76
